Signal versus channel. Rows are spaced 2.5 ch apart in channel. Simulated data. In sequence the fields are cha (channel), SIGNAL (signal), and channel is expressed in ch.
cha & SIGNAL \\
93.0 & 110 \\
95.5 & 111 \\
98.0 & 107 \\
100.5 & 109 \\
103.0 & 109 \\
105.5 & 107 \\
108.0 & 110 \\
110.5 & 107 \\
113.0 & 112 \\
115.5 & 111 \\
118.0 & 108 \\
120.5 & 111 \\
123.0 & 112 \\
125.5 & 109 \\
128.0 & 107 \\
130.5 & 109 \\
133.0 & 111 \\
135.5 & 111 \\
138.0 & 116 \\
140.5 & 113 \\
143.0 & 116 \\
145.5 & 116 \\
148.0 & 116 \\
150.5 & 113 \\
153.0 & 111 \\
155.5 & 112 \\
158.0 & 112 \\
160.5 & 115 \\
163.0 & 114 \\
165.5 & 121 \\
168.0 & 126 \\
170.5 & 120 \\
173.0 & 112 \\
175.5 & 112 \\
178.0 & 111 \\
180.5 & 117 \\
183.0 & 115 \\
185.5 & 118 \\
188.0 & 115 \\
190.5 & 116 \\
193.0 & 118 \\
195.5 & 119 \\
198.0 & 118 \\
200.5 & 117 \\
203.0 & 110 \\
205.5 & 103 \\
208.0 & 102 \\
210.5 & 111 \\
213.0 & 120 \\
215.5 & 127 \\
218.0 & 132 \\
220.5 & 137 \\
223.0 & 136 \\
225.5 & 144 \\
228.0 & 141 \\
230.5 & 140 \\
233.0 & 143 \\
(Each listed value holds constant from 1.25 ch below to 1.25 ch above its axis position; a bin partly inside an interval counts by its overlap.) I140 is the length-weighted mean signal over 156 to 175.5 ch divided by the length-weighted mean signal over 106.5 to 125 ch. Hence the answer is 1.06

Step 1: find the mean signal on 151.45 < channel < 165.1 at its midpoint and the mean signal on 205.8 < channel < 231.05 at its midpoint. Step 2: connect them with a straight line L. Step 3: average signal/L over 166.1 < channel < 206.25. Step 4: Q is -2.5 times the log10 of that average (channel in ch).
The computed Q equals 0.04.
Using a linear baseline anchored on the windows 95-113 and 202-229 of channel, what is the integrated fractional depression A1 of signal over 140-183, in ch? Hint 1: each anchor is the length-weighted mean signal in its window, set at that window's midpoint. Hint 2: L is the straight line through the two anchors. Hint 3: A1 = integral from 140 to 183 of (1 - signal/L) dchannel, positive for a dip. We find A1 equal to 0.5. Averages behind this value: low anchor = 109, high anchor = 124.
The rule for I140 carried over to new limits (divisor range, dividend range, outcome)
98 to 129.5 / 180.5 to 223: 1.08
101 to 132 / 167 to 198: 1.07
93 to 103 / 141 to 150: 1.06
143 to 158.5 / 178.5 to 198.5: 1.03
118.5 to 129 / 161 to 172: 1.09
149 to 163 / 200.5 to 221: 1.04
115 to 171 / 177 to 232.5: 1.07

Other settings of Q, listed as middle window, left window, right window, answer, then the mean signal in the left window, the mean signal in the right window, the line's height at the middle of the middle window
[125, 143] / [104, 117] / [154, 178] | 0.01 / 109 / 116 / 112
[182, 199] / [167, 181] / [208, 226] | 0.03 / 116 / 127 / 120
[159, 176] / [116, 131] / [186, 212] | -0.05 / 109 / 113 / 112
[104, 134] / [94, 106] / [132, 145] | 0.02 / 109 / 114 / 111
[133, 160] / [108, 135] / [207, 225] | 0.00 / 110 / 125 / 114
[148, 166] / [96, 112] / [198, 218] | -0.02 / 108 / 114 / 111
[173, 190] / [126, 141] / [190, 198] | 0.02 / 111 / 118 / 116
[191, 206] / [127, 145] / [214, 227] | 0.13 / 112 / 135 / 129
